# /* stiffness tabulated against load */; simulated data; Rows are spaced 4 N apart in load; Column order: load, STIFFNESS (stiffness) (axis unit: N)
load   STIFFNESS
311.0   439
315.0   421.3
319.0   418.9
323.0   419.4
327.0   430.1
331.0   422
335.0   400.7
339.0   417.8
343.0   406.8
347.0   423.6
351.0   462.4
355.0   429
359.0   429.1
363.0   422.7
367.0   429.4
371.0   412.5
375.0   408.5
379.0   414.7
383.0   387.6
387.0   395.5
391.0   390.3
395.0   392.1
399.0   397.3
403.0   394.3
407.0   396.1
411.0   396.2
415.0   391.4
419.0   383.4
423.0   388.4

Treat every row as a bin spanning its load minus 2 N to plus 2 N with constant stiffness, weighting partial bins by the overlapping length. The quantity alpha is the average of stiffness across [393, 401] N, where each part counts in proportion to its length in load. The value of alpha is 395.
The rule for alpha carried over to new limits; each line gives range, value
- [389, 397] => 391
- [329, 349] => 414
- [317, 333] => 423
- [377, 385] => 401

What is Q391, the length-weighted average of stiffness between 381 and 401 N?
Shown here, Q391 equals 393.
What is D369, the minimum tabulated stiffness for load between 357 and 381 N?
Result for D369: 408.5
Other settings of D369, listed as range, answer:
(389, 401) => 390.3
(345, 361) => 423.6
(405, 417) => 391.4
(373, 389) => 387.6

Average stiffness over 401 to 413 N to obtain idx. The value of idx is 396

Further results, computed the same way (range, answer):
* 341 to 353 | 431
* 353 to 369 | 428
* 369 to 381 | 412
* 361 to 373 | 422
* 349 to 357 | 446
